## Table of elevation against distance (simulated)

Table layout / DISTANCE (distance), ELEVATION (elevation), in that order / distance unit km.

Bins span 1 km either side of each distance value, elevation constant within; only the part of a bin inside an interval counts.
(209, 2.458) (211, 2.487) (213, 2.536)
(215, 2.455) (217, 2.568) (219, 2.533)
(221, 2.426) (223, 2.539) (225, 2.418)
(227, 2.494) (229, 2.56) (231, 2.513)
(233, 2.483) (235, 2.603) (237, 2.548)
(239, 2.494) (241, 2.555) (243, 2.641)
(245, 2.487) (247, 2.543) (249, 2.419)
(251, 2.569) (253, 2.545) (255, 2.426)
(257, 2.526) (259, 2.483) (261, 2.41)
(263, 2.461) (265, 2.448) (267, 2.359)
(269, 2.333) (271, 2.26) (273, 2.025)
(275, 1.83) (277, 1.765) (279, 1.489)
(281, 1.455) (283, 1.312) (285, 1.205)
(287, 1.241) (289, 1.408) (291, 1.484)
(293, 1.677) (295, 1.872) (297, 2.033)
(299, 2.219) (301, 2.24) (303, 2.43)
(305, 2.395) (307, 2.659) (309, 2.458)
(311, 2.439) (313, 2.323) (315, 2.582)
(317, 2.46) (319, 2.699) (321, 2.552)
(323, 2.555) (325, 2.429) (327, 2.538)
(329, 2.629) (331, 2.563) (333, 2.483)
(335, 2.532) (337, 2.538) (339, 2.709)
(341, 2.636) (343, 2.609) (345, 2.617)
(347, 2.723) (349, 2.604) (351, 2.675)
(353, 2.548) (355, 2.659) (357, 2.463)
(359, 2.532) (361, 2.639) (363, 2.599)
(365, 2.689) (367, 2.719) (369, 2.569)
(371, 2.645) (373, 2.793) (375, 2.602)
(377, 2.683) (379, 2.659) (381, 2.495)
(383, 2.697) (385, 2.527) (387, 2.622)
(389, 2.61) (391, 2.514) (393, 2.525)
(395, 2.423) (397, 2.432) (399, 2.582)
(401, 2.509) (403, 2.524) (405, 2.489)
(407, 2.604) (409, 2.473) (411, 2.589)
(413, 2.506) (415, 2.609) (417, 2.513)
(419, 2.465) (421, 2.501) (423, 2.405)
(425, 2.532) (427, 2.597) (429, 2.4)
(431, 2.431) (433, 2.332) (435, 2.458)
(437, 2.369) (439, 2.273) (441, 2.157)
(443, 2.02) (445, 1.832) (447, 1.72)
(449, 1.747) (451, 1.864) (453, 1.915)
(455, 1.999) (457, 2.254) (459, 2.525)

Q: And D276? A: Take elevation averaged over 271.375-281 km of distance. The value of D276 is 1.78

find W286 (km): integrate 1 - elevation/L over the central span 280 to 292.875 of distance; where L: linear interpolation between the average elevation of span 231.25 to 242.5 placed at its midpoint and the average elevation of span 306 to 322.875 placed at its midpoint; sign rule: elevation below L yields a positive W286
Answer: 5.9 km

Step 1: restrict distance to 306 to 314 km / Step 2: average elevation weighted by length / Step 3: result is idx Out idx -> 2.47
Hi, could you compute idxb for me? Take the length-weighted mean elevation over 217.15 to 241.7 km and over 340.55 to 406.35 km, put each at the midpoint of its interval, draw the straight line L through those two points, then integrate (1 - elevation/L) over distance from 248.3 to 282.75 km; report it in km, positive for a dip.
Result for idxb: 4.51 km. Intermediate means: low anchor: 2.52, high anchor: 2.59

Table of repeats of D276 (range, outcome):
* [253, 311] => 2.05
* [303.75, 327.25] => 2.51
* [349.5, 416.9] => 2.58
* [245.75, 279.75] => 2.3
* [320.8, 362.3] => 2.58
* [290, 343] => 2.39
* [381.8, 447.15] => 2.44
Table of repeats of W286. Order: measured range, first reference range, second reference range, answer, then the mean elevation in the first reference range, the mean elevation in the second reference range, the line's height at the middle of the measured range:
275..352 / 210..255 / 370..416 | 9.3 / 2.52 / 2.57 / 2.54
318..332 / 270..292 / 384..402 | -4.4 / 1.59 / 2.53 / 1.96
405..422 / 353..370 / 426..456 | -1.7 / 2.61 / 2.14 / 2.3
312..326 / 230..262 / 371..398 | 0.2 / 2.52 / 2.59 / 2.55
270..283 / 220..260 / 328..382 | 4.0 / 2.51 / 2.62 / 2.55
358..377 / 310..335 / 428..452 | -2.2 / 2.52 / 2.13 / 2.37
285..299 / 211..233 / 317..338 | 5.0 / 2.5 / 2.55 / 2.53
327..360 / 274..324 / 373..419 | -4.7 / 2.03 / 2.56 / 2.27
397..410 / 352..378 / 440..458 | -1.2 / 2.63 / 1.95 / 2.31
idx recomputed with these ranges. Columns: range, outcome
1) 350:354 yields 2.61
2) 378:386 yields 2.59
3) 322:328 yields 2.51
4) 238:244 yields 2.56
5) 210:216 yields 2.49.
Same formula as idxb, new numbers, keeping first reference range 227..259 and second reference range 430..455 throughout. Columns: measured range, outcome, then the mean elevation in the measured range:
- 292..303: 1.64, 2.05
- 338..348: -1.53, 2.66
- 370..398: -4.67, 2.59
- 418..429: -1.86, 2.49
